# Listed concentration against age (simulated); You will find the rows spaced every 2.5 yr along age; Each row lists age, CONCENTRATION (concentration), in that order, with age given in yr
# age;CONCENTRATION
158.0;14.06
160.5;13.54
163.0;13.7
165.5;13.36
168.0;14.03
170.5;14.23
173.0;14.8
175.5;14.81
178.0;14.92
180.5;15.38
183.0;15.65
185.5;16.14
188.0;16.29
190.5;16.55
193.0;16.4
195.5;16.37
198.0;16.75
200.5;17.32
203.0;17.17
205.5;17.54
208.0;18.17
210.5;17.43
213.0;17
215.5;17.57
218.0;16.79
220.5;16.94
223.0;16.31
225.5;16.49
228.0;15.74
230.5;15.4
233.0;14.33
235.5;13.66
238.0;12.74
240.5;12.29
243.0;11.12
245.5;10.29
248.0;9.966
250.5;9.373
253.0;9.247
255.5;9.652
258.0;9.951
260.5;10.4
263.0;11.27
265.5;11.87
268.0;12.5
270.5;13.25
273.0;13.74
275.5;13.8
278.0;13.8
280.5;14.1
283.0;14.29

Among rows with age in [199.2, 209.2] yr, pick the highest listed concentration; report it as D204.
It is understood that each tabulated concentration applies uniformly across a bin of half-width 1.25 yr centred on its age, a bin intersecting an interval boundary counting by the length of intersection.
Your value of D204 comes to 18.17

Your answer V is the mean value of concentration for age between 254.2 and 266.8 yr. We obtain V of 10.6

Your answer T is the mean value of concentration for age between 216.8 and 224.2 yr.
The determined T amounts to 16.7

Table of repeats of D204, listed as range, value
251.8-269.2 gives 12.5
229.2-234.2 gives 15.4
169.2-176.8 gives 14.81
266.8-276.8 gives 13.8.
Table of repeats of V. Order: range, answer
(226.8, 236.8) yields 14.8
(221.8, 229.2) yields 16.2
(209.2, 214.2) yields 17.2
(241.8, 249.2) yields 10.5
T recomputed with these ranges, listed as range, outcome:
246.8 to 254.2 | 9.53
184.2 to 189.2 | 16.2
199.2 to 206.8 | 17.3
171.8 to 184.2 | 15.1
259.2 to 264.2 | 10.8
